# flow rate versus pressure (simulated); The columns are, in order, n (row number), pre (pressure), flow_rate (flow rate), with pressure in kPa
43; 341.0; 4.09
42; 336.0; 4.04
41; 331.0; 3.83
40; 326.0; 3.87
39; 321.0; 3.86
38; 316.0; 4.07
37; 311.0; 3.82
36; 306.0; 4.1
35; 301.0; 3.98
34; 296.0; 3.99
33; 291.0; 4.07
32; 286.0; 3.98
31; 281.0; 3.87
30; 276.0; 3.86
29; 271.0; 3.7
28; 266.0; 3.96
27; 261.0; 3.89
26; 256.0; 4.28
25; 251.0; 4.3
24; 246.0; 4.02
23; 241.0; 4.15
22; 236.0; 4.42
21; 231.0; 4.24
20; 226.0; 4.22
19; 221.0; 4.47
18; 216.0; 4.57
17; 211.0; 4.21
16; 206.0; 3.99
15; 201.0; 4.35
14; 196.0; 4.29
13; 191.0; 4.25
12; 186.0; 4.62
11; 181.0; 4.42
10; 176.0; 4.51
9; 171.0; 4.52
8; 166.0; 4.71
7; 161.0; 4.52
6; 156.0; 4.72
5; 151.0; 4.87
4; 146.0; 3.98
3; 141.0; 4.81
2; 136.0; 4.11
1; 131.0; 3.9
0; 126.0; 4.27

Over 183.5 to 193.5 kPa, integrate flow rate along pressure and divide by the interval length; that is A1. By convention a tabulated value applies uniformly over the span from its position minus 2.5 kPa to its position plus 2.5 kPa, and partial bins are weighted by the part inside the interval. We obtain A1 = 4.44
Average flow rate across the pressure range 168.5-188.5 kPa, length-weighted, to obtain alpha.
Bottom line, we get 4.52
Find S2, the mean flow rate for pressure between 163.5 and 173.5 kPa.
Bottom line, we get 4.62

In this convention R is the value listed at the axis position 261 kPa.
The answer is 3.89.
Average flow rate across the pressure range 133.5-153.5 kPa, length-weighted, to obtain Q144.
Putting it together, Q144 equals 4.44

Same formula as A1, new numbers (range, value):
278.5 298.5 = 3.98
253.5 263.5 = 4.08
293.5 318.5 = 3.99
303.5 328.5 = 3.94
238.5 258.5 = 4.19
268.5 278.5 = 3.78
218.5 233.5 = 4.31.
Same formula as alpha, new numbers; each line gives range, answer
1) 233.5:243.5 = 4.29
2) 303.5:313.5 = 3.96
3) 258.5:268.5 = 3.92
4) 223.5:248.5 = 4.21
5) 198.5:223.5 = 4.32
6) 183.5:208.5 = 4.3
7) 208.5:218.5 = 4.39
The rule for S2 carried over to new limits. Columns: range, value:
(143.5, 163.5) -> 4.52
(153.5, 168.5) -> 4.65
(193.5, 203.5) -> 4.32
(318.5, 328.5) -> 3.87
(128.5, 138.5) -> 4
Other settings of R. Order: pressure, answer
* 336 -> 4.04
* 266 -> 3.96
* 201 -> 4.35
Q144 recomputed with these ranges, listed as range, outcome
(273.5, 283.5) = 3.87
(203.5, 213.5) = 4.1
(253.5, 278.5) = 3.94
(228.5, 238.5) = 4.33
